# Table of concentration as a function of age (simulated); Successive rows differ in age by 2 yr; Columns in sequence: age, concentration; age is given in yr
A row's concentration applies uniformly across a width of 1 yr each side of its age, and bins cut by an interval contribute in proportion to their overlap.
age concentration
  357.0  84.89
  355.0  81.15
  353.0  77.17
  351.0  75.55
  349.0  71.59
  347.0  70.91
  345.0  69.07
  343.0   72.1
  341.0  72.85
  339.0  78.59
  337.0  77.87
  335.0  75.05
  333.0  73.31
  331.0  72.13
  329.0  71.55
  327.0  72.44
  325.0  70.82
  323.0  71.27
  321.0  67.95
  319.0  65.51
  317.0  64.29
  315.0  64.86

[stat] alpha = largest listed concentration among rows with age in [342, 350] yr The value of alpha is 72.1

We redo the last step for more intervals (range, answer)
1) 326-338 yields 77.87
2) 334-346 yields 78.59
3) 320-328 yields 72.44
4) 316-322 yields 67.95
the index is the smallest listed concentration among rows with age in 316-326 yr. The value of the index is 64.29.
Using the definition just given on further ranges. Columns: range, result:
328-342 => 71.55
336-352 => 69.07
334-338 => 75.05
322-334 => 70.82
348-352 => 71.59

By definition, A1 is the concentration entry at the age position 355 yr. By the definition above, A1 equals 81.15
